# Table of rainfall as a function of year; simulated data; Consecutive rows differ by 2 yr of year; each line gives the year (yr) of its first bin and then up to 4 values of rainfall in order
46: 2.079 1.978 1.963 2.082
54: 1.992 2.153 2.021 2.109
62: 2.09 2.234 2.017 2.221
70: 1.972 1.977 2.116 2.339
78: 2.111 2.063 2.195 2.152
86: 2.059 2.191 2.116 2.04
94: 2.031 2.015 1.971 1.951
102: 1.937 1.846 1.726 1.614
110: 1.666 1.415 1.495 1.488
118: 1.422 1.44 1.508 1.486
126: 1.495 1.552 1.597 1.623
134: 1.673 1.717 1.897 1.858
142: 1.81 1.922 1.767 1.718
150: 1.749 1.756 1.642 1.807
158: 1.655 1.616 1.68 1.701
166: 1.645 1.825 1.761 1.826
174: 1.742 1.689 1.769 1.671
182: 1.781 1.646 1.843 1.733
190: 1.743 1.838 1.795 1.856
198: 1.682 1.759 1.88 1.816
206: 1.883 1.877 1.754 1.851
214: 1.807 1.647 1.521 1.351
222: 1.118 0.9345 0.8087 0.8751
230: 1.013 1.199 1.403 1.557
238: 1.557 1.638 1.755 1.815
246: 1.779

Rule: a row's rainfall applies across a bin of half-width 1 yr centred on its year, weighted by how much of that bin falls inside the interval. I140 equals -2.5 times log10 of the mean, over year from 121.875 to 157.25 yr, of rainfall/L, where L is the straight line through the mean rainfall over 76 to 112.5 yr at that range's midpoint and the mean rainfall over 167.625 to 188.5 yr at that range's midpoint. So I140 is 0.089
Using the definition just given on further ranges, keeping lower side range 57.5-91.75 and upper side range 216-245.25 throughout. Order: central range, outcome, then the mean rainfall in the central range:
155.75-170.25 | -0.02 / 1.7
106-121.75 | 0.25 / 1.52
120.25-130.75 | 0.22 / 1.52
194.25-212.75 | -0.23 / 1.82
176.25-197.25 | -0.14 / 1.76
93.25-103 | 0.01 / 1.98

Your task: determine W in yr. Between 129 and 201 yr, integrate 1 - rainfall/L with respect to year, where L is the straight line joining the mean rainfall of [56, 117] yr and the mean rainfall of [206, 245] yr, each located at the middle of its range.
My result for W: -2.8 yr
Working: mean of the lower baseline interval 1.98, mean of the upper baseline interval 1.46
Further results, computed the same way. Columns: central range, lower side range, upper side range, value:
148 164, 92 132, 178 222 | 0.0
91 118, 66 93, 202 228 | 3.2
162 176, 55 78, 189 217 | 1.0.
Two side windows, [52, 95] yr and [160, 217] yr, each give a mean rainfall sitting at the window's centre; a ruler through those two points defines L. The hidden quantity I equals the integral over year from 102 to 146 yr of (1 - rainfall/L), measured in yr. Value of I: 7.0 yr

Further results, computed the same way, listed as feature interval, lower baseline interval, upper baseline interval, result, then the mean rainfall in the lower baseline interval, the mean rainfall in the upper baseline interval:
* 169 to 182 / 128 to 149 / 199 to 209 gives 0.4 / 1.75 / 1.84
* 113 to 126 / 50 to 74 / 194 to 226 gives 2.9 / 2.08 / 1.63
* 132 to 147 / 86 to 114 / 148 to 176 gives -0.1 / 1.88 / 1.72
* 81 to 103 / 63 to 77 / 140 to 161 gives -0.4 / 2.13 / 1.75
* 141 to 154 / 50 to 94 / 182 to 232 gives 0.3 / 2.1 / 1.58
